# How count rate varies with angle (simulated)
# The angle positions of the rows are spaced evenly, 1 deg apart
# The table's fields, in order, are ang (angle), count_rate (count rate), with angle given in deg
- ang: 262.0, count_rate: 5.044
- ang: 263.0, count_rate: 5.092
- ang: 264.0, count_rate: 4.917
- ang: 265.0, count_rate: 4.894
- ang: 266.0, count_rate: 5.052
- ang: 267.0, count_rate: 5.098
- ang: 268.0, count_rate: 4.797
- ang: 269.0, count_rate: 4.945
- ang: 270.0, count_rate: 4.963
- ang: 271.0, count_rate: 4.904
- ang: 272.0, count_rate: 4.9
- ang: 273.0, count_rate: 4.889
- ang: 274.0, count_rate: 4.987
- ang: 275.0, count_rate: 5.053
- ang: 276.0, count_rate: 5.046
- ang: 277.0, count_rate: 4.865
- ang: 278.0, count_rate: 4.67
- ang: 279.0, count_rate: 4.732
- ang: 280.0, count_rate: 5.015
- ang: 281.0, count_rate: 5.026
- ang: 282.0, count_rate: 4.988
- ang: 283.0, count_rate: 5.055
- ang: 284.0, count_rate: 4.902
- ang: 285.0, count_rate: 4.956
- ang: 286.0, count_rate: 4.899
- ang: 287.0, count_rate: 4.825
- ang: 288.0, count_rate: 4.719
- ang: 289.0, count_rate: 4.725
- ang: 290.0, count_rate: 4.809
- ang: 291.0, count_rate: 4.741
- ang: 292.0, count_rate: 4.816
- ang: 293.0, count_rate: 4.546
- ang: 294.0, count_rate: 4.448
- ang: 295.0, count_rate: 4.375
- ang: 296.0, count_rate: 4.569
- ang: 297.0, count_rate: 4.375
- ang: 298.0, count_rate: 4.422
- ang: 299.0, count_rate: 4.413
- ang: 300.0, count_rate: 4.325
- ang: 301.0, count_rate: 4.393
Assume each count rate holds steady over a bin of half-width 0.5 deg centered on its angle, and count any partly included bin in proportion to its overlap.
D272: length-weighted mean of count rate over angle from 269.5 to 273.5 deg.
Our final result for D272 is 4.91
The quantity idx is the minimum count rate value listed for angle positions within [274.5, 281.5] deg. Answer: 4.67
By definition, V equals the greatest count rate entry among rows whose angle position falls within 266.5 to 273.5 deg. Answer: 5.098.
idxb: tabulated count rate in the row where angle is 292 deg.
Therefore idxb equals 4.816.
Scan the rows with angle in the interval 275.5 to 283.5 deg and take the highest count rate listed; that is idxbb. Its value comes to 5.055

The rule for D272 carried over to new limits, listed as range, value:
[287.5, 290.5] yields 4.75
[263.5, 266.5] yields 4.95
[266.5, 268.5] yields 4.95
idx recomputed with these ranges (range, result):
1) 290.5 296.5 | 4.375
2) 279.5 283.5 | 4.988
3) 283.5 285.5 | 4.902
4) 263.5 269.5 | 4.797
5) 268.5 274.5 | 4.889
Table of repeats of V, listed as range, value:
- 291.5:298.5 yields 4.816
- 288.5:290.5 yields 4.809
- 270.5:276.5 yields 5.053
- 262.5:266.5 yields 5.092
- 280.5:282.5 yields 5.026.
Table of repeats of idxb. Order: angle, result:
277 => 4.865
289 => 4.725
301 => 4.393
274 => 4.987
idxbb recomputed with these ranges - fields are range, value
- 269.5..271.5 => 4.963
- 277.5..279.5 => 4.732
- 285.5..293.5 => 4.899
